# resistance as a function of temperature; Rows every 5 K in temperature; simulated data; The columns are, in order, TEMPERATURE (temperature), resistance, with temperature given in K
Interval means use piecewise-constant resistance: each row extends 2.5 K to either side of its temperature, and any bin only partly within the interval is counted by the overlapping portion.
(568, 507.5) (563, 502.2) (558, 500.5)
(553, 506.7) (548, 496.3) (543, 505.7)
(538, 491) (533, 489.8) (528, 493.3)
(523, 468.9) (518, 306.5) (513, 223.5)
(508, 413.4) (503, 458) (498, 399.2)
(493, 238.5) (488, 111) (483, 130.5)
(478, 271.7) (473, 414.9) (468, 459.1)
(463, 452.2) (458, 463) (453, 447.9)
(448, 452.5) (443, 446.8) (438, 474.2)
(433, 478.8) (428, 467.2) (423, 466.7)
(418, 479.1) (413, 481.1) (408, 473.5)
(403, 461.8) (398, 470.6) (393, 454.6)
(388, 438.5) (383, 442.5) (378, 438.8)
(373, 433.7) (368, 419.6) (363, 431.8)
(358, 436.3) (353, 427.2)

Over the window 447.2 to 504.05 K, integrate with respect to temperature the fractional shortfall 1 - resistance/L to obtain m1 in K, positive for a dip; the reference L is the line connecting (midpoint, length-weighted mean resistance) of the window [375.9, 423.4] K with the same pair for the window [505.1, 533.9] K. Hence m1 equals 9.1 K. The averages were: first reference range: 461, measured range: 353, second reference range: 395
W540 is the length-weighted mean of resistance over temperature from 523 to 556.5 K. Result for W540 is 495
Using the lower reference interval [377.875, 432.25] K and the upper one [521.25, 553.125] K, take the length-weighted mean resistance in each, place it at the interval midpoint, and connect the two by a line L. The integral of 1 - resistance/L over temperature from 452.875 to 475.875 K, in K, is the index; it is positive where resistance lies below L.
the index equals 1.5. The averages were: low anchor 463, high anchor 493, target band 445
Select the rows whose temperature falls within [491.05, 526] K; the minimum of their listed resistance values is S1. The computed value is 223.5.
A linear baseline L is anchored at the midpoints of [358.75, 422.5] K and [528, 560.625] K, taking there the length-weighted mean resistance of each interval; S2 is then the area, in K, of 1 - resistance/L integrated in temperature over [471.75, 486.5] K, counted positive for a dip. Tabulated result 7.05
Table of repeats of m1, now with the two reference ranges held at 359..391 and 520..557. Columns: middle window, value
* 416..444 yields -1.0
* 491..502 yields 3.1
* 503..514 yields 2.7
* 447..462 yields 0.2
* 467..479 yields 2.1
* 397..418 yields -1.3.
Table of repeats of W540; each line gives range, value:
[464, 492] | 285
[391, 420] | 470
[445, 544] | 383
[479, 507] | 275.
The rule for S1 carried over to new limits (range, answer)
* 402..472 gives 446.8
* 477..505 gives 111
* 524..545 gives 489.8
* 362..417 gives 419.6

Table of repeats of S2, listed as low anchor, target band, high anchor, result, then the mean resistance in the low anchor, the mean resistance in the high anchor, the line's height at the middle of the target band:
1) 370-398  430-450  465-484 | -4.5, 444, 337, 378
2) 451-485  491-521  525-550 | 6.7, 380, 495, 443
